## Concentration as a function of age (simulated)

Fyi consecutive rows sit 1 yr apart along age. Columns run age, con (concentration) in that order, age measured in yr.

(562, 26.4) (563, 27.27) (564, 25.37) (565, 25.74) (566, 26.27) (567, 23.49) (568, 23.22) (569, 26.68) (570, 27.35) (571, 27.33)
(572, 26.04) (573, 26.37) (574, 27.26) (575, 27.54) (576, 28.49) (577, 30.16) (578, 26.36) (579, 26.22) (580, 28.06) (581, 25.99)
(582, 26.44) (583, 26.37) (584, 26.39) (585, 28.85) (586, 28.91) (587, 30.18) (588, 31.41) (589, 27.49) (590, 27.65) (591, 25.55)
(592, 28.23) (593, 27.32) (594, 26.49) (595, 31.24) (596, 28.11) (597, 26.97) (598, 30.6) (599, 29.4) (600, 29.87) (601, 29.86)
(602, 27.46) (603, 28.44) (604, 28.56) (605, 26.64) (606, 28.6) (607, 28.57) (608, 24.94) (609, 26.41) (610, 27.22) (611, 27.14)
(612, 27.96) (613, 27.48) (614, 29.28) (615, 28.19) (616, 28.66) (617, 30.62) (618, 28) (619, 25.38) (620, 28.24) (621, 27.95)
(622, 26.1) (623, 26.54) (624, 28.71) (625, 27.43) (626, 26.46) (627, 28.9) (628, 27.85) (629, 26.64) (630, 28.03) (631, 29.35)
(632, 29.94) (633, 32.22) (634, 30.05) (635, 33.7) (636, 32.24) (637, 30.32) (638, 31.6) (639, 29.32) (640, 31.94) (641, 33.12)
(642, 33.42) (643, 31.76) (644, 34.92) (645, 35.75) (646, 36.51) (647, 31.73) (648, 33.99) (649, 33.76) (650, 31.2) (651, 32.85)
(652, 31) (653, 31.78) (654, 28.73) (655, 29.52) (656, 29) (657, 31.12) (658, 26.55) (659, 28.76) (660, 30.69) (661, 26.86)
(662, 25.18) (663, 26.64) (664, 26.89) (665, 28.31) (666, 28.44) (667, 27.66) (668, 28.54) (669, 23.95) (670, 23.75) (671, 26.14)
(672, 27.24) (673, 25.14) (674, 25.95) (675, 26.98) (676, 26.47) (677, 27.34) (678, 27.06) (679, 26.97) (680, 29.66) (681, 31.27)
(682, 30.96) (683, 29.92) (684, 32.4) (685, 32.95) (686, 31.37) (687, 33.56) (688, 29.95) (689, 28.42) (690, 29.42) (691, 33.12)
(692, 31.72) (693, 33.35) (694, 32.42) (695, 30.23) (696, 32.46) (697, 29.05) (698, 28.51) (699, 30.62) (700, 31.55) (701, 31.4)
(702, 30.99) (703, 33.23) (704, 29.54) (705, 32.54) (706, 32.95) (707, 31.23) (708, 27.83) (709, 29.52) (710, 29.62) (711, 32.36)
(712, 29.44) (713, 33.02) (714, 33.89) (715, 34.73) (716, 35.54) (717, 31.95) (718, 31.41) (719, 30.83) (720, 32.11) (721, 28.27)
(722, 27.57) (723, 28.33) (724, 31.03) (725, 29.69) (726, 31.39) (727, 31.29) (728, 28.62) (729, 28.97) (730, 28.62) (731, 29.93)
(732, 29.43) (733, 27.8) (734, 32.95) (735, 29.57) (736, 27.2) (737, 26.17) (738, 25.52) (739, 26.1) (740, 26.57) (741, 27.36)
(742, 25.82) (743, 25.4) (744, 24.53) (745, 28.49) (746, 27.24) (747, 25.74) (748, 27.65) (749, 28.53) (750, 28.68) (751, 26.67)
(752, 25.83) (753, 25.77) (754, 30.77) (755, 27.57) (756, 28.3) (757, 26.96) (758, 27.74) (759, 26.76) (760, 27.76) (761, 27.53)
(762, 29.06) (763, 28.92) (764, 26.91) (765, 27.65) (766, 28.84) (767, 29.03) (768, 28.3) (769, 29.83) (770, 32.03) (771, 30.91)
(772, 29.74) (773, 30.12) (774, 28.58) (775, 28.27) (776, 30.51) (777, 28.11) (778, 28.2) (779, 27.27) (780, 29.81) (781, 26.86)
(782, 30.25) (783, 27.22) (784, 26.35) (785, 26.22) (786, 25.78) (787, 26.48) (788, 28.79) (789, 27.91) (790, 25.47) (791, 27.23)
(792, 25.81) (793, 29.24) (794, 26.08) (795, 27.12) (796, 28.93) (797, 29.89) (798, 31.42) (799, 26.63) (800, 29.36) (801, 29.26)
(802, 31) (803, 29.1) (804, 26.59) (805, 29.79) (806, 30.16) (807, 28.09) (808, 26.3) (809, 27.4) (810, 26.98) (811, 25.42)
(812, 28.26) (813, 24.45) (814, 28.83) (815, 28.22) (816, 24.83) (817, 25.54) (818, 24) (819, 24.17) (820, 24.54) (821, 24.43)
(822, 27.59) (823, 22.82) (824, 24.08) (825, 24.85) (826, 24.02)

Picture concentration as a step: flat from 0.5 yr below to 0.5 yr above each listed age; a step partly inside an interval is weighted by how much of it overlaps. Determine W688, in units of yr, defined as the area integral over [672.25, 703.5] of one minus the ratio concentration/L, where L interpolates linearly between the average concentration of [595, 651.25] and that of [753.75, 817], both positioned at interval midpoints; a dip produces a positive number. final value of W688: -1.2 yr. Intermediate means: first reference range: 29.6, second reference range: 28.1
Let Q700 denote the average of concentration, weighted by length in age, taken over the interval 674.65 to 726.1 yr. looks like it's 30.7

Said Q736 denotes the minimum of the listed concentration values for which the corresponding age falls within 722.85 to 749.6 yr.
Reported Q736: 24.53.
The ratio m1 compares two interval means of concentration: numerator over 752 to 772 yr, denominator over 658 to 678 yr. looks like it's 1.06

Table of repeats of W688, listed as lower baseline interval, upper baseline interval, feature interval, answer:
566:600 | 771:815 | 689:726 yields -4.3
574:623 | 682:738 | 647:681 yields 1.3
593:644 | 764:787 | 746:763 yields 0.6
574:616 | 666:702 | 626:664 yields -2.5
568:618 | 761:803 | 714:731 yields -1.5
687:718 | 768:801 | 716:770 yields 2.6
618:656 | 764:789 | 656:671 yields 1.3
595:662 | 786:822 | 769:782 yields -0.7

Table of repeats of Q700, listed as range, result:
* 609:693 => 29.4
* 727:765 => 27.7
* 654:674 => 27.4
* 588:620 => 28.1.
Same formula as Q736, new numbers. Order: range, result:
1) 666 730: 23.75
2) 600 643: 24.94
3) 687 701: 28.42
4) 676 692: 26.47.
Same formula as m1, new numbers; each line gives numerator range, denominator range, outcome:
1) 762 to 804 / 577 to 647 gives 0.98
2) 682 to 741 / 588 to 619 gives 1.09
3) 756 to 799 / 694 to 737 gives 0.92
